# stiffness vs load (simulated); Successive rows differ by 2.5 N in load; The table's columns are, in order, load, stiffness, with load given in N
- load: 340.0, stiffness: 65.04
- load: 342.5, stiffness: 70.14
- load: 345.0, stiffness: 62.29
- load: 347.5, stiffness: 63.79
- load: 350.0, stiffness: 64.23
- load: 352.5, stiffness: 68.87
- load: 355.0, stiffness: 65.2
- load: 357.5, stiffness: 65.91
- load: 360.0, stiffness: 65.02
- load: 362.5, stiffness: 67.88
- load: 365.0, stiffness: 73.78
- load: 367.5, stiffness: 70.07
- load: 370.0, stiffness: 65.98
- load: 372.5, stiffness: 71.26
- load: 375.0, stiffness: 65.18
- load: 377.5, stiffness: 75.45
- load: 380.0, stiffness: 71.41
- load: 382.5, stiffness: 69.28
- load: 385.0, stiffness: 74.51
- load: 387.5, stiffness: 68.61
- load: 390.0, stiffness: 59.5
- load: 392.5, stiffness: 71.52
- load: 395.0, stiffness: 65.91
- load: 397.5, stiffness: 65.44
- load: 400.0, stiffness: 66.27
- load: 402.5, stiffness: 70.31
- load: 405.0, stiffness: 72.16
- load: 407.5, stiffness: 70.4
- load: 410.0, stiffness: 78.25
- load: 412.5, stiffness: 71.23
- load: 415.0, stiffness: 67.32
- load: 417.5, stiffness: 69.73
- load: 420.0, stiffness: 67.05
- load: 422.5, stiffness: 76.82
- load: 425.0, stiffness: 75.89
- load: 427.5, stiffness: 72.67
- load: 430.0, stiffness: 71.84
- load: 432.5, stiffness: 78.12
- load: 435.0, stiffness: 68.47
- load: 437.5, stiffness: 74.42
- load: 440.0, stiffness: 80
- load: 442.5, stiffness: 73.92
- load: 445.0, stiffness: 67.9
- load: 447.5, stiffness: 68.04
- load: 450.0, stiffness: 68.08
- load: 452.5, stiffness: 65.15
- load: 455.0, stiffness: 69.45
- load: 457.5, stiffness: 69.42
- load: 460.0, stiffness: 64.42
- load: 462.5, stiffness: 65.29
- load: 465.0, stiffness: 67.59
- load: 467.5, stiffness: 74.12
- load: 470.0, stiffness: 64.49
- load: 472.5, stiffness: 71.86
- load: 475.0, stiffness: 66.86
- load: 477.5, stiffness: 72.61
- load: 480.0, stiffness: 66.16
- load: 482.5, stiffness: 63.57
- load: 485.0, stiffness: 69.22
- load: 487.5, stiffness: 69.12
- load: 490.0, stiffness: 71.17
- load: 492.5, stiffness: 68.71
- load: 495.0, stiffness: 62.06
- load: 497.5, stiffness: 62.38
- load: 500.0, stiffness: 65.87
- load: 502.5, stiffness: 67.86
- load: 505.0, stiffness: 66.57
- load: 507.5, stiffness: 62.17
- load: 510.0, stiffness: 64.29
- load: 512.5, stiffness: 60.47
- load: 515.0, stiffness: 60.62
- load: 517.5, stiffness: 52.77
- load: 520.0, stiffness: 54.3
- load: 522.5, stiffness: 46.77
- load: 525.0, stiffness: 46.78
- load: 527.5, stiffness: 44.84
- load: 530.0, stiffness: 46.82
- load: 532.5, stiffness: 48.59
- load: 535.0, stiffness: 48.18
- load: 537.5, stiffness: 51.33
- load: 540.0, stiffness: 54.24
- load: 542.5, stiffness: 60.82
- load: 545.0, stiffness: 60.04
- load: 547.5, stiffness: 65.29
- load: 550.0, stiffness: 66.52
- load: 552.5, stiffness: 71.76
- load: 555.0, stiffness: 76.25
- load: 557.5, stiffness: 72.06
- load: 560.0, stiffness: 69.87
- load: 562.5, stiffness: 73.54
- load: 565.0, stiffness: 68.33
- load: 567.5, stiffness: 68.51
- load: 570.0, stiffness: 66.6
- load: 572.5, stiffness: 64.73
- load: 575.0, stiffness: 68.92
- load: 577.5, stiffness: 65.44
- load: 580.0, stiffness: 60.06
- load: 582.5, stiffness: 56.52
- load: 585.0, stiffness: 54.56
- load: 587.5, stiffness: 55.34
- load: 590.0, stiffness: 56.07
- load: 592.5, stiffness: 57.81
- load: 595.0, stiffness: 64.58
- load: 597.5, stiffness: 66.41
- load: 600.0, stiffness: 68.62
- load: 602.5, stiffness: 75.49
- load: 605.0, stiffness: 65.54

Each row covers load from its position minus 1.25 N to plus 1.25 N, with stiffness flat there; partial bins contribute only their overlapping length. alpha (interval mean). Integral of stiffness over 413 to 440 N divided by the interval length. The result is 72.6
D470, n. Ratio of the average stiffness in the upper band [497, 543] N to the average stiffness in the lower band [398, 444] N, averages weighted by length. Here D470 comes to 0.8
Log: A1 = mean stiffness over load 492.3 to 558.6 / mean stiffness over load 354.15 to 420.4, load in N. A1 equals 0.86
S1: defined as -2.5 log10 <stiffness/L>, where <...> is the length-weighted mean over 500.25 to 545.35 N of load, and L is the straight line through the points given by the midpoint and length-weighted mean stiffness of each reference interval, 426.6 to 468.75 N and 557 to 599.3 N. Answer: 0.20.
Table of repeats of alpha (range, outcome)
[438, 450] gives 72.1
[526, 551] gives 54.5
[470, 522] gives 64.7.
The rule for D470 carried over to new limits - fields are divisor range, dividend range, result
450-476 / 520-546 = 0.75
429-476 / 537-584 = 0.94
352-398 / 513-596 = 0.88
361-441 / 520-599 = 0.85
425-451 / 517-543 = 0.69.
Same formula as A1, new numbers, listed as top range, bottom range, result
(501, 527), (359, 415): 0.83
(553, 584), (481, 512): 1.02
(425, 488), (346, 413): 1.02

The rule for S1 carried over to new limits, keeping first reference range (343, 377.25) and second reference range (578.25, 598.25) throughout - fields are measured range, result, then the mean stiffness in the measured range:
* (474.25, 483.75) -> -0.07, 67.3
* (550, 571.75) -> -0.18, 70.5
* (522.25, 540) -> 0.26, 48.1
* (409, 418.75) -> -0.10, 71.5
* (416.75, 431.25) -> -0.12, 72.4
